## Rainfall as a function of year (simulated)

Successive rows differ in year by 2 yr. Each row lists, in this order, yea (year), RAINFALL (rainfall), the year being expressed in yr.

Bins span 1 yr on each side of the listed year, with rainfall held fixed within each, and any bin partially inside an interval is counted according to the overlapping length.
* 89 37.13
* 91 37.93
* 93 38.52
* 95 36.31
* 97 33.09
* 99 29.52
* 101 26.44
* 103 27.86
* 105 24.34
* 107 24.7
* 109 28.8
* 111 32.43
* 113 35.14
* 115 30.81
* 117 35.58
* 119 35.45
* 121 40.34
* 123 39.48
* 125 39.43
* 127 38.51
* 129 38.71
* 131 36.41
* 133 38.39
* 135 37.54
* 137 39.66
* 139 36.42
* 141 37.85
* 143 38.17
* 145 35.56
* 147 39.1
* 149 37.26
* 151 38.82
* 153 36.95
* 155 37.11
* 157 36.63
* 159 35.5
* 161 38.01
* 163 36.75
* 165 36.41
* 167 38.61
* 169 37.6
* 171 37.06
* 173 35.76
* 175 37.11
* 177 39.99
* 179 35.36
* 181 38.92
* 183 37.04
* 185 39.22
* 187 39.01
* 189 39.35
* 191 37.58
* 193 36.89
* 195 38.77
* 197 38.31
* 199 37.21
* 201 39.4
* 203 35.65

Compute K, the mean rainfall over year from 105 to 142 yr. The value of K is 35.6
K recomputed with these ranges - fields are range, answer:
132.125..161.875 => 37.5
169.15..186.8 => 37.6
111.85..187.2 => 37.4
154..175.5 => 37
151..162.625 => 37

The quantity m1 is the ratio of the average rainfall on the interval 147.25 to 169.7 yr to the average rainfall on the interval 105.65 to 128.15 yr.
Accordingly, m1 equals 1.1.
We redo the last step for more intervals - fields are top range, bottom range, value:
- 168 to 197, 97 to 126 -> 1.18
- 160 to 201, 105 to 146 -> 1.06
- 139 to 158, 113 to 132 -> 1.01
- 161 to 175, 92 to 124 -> 1.14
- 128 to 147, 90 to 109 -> 1.22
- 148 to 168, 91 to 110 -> 1.22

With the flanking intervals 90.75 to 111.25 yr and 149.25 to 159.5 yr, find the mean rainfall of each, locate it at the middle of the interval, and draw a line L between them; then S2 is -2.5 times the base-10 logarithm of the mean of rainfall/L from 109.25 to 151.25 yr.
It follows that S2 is -0.09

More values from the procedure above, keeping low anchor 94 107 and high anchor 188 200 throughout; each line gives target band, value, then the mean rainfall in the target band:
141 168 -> -0.09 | 37.3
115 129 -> -0.20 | 37.6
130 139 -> -0.17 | 37.8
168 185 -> -0.03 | 37.5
